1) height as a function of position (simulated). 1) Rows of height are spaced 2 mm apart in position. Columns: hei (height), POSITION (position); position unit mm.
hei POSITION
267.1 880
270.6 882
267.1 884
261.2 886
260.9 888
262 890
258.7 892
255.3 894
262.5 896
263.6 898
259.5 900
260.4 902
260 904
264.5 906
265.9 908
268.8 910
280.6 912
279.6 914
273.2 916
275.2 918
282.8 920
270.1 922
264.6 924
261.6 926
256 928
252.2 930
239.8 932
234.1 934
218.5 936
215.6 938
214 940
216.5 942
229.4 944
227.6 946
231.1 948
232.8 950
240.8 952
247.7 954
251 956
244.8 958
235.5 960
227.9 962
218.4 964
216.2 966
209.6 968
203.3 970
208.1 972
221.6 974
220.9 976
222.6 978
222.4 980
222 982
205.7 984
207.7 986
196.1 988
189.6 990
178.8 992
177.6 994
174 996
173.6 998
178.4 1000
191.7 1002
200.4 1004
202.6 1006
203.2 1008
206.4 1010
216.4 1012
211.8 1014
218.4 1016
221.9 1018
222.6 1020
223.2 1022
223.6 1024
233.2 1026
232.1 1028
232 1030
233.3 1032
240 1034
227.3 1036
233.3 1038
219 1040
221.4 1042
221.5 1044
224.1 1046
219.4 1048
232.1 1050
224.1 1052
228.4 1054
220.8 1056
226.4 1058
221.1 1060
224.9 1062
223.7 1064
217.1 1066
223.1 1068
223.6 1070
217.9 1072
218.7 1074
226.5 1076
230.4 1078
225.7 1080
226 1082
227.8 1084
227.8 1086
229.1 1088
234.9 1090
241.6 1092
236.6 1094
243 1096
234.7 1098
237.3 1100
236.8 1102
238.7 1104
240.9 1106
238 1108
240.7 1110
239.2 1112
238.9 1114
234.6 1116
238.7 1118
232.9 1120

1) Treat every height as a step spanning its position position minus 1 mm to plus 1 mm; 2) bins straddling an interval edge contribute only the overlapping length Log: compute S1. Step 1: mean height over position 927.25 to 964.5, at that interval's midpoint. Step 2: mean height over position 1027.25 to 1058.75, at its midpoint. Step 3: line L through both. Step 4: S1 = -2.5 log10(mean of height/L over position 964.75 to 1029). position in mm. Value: 0.113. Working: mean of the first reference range 233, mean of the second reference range 227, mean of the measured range 207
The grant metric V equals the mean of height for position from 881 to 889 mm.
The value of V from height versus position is 265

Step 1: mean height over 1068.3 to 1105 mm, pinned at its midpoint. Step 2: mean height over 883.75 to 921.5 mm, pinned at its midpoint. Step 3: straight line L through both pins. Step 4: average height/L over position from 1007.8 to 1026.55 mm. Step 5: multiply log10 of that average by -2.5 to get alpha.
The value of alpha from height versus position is 0.12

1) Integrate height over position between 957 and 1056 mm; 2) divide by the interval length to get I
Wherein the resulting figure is 215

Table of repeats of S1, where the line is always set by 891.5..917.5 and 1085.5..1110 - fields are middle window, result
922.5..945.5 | 0.107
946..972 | 0.129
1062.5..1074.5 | 0.096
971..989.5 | 0.191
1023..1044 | 0.080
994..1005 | 0.345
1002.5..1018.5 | 0.193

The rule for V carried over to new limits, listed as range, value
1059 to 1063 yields 223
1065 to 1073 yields 220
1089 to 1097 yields 239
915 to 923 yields 275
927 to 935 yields 246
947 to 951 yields 232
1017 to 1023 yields 223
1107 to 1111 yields 239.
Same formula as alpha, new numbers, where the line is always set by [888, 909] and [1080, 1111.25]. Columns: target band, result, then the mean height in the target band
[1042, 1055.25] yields 0.08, 225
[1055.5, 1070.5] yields 0.08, 223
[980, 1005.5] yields 0.28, 193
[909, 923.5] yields -0.07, 275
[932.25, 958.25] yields 0.11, 231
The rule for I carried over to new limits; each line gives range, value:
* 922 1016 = 218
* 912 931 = 269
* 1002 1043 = 220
